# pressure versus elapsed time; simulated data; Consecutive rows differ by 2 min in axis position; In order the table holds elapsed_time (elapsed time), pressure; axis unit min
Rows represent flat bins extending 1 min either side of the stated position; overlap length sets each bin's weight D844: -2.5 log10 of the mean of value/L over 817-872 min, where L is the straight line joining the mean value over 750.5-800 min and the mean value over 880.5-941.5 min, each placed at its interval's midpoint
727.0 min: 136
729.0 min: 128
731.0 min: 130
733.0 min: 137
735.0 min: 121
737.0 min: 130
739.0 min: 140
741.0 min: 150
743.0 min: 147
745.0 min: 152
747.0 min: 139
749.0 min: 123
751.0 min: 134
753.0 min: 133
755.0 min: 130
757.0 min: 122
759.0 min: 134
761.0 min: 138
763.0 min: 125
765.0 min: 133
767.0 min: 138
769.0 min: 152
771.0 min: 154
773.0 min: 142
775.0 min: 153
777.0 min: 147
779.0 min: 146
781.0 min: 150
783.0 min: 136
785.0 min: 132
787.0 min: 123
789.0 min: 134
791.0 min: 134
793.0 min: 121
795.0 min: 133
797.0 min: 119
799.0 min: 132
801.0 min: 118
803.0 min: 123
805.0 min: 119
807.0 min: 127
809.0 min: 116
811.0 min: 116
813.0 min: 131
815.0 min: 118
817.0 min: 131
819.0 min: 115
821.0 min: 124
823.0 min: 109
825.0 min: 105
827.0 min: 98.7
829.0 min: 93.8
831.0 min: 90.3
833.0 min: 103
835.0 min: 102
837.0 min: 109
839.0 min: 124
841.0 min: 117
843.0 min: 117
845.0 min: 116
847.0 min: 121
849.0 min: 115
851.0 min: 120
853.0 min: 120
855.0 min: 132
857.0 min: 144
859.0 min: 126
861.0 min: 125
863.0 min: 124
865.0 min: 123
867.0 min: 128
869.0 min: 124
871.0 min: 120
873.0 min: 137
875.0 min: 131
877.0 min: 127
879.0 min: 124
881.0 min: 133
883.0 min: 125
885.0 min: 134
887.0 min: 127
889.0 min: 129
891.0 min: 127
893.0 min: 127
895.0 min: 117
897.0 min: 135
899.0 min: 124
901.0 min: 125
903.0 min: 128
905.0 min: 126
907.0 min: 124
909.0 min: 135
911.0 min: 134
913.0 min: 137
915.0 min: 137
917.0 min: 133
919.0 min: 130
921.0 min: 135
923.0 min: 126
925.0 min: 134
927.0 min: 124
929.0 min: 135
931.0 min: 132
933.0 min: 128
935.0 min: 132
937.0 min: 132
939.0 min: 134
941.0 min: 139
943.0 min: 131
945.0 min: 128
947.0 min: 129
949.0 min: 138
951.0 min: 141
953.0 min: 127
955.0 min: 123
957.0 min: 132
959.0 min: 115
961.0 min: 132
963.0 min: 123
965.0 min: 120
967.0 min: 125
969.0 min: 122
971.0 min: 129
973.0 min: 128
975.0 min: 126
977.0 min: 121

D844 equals 0.14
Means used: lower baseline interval 136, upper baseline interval 130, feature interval 117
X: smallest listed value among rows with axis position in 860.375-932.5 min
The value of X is 117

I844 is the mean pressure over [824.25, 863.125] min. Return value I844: 115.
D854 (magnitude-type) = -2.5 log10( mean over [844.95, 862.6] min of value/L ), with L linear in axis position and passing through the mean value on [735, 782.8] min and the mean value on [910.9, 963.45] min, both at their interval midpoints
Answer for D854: 0.08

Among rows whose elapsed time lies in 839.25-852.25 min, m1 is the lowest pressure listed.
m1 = 115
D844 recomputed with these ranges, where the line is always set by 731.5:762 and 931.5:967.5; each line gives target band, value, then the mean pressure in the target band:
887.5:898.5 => 0.036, 127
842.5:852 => 0.126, 118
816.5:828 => 0.177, 113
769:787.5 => -0.072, 144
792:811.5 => 0.094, 123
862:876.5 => 0.042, 127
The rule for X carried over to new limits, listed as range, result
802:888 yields 90.3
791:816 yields 116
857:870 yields 123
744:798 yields 119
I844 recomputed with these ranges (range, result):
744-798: 136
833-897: 124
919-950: 132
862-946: 129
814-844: 110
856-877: 128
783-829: 121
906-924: 132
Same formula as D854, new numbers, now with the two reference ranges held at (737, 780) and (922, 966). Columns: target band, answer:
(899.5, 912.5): 0.02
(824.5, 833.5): 0.36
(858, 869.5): 0.07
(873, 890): 0.03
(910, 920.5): -0.02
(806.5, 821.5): 0.12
